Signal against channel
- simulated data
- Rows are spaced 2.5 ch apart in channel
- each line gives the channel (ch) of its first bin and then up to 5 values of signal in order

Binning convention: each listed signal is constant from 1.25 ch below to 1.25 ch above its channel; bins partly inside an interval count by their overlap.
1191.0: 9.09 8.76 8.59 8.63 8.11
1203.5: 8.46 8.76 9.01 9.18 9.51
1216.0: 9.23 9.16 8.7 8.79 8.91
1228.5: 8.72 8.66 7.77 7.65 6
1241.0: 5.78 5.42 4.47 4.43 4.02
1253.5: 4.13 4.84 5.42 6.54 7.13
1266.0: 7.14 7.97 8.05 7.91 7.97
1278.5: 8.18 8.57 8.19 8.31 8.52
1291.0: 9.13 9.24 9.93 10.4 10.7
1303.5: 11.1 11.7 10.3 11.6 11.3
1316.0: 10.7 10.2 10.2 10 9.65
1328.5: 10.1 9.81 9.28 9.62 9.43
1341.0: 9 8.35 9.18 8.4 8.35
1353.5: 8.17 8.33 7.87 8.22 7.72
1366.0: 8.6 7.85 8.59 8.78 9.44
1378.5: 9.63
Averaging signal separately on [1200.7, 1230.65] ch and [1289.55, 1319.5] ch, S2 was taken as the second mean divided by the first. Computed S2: 1.2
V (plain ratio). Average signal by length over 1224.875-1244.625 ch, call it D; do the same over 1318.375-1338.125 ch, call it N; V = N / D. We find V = 1.3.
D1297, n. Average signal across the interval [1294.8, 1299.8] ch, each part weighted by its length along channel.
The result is 10.2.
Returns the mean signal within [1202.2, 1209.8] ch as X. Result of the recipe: 8.74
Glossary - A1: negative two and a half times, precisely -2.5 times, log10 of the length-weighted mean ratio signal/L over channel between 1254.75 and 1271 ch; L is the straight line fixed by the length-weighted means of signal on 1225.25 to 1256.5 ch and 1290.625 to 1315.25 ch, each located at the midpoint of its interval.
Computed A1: 0.18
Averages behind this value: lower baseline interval 6.21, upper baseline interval 10.6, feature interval 6.63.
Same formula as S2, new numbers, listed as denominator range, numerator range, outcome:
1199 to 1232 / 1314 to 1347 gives 1.09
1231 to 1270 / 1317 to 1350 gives 1.58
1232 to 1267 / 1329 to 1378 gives 1.51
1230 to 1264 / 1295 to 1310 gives 1.84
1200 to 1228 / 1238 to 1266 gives 0.60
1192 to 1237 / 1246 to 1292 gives 0.80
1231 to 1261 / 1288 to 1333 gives 1.82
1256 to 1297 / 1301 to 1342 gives 1.30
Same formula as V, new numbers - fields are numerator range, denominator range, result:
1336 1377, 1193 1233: 0.97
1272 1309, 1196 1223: 1.05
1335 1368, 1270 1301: 0.97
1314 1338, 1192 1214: 1.14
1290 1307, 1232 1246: 1.62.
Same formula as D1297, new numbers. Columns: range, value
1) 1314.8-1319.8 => 10.4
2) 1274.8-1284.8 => 8.23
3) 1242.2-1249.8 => 4.77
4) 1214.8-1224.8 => 8.97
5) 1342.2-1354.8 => 8.49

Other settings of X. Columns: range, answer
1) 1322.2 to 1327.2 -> 9.83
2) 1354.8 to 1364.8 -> 8.04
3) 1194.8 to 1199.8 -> 8.61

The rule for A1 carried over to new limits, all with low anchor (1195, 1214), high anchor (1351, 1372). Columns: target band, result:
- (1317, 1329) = -0.20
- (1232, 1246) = 0.33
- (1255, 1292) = 0.12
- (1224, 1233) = 0.00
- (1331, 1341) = -0.14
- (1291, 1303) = -0.19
